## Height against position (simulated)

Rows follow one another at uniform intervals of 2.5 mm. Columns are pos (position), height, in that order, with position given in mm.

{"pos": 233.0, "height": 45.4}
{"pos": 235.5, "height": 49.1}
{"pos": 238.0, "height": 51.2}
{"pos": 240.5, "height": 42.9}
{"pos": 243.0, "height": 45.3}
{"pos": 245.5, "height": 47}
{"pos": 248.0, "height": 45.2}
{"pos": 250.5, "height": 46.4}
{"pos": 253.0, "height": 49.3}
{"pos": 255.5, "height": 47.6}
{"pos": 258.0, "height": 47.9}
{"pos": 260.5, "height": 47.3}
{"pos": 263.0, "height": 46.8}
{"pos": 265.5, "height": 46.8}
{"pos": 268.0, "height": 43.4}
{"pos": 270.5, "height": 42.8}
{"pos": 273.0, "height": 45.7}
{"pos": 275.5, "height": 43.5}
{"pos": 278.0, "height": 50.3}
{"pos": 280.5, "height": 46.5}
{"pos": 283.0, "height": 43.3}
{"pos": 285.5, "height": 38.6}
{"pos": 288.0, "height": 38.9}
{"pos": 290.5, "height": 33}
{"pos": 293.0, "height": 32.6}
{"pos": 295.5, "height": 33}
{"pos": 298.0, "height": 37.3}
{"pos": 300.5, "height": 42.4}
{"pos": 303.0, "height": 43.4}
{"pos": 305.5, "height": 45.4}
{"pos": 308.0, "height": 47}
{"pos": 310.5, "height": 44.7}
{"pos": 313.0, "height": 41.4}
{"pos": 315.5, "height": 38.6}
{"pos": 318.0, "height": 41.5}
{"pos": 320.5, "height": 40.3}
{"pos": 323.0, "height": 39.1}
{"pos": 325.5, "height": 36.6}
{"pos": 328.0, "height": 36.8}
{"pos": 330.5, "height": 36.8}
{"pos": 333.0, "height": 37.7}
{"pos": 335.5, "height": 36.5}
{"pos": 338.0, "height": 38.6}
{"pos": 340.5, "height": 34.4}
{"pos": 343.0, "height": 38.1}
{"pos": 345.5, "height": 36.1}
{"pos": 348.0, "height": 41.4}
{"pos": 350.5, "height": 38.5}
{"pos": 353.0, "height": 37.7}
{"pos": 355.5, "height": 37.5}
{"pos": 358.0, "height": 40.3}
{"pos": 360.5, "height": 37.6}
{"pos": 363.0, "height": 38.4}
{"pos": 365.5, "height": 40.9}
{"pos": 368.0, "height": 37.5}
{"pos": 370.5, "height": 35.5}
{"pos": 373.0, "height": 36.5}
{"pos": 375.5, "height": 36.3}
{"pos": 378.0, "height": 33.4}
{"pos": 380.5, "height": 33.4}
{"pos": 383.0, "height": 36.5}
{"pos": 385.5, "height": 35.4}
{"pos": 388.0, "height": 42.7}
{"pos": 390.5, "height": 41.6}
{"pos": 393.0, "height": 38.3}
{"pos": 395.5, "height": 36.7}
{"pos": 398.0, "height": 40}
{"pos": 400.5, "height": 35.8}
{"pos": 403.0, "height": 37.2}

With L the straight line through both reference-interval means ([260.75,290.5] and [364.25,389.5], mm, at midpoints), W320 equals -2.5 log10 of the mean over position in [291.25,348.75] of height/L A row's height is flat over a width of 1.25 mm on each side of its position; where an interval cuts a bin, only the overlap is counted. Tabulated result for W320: 0.05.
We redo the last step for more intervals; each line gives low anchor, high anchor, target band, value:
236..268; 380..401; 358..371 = 0.04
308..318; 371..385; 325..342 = 0.09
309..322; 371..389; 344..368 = -0.02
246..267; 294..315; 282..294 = 0.17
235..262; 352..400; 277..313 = 0.07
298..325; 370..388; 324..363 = 0.04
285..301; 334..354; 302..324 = -0.16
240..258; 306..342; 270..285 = -0.03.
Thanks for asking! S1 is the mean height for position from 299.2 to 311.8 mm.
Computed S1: 44.5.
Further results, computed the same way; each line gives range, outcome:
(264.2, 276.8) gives 44.5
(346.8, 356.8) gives 38.8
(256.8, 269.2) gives 46.4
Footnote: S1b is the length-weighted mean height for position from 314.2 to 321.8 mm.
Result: 40.1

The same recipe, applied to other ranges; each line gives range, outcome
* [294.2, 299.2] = 35.1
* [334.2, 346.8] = 36.8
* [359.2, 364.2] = 38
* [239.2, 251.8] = 45.4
